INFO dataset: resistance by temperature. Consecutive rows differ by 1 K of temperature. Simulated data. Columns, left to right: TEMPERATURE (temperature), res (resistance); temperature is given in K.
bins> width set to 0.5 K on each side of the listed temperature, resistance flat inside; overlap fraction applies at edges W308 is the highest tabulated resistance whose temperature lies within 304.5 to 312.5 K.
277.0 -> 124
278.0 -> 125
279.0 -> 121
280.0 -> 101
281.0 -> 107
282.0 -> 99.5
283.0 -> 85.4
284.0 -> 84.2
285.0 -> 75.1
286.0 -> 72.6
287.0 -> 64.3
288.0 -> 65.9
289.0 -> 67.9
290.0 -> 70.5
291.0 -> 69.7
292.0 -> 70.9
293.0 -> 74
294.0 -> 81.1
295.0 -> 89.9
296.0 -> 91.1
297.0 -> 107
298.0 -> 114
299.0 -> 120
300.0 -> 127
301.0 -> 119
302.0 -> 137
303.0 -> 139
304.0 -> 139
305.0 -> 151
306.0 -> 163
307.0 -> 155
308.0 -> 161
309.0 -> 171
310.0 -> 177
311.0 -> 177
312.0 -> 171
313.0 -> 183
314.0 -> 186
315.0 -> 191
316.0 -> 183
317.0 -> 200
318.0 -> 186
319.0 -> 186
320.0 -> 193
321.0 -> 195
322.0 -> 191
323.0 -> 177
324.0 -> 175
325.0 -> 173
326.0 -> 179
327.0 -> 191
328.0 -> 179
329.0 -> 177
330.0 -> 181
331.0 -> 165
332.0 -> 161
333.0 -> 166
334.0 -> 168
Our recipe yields 177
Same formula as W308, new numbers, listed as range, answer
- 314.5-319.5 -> 200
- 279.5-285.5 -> 107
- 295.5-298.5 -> 114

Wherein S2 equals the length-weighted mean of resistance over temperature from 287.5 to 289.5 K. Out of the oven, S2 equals 66.9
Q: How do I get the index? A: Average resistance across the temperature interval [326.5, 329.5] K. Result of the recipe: 182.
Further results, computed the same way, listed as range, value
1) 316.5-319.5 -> 191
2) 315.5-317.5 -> 192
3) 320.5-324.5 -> 184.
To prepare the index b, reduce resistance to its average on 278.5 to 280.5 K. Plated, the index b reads 111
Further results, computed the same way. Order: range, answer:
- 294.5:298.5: 100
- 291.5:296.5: 81.4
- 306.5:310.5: 166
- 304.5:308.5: 158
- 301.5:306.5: 146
